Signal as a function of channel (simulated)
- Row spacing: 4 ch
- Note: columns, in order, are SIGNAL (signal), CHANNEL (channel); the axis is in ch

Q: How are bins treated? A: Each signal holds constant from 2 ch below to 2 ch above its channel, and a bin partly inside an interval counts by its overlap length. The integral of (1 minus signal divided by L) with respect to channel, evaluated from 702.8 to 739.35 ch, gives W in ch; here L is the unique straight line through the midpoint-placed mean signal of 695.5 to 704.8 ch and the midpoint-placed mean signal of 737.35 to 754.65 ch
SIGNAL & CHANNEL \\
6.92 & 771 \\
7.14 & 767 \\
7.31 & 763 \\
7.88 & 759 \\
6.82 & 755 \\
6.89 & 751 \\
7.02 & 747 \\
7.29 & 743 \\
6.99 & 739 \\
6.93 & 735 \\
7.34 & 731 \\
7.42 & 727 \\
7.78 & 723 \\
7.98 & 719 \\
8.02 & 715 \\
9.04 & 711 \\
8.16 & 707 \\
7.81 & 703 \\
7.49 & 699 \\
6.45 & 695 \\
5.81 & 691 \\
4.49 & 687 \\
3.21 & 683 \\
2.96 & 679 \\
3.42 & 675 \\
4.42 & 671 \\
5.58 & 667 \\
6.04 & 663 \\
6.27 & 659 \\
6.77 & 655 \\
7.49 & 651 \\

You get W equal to -2.6 ch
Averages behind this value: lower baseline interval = 7.45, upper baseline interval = 7.03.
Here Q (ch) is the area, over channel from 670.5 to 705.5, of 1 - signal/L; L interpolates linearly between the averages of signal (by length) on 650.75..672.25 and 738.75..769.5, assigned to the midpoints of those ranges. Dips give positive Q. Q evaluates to 6.6 ch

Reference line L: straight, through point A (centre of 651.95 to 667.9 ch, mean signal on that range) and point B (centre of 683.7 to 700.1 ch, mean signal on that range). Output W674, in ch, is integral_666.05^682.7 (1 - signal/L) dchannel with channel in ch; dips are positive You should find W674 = 5.92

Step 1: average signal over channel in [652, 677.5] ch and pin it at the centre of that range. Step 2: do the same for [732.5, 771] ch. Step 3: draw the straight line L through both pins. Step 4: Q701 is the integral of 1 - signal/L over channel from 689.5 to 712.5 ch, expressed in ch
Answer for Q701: -4.8 ch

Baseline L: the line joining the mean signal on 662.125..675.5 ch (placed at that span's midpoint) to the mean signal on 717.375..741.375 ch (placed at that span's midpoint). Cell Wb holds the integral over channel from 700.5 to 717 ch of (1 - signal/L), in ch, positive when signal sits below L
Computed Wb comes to -4.2 ch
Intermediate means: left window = 4.93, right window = 7.4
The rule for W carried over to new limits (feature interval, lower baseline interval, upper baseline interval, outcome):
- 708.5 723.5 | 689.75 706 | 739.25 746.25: -2.5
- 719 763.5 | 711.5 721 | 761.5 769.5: 2.3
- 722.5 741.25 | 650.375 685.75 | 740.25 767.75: -1.8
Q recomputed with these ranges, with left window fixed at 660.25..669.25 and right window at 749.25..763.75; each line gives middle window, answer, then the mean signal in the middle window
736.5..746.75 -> -0.2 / 7.11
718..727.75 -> -1.5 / 7.74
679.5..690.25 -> 3.8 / 3.95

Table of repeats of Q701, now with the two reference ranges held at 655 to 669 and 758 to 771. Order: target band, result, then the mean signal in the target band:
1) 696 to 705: -1.3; 7.52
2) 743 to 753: 0.1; 7.02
